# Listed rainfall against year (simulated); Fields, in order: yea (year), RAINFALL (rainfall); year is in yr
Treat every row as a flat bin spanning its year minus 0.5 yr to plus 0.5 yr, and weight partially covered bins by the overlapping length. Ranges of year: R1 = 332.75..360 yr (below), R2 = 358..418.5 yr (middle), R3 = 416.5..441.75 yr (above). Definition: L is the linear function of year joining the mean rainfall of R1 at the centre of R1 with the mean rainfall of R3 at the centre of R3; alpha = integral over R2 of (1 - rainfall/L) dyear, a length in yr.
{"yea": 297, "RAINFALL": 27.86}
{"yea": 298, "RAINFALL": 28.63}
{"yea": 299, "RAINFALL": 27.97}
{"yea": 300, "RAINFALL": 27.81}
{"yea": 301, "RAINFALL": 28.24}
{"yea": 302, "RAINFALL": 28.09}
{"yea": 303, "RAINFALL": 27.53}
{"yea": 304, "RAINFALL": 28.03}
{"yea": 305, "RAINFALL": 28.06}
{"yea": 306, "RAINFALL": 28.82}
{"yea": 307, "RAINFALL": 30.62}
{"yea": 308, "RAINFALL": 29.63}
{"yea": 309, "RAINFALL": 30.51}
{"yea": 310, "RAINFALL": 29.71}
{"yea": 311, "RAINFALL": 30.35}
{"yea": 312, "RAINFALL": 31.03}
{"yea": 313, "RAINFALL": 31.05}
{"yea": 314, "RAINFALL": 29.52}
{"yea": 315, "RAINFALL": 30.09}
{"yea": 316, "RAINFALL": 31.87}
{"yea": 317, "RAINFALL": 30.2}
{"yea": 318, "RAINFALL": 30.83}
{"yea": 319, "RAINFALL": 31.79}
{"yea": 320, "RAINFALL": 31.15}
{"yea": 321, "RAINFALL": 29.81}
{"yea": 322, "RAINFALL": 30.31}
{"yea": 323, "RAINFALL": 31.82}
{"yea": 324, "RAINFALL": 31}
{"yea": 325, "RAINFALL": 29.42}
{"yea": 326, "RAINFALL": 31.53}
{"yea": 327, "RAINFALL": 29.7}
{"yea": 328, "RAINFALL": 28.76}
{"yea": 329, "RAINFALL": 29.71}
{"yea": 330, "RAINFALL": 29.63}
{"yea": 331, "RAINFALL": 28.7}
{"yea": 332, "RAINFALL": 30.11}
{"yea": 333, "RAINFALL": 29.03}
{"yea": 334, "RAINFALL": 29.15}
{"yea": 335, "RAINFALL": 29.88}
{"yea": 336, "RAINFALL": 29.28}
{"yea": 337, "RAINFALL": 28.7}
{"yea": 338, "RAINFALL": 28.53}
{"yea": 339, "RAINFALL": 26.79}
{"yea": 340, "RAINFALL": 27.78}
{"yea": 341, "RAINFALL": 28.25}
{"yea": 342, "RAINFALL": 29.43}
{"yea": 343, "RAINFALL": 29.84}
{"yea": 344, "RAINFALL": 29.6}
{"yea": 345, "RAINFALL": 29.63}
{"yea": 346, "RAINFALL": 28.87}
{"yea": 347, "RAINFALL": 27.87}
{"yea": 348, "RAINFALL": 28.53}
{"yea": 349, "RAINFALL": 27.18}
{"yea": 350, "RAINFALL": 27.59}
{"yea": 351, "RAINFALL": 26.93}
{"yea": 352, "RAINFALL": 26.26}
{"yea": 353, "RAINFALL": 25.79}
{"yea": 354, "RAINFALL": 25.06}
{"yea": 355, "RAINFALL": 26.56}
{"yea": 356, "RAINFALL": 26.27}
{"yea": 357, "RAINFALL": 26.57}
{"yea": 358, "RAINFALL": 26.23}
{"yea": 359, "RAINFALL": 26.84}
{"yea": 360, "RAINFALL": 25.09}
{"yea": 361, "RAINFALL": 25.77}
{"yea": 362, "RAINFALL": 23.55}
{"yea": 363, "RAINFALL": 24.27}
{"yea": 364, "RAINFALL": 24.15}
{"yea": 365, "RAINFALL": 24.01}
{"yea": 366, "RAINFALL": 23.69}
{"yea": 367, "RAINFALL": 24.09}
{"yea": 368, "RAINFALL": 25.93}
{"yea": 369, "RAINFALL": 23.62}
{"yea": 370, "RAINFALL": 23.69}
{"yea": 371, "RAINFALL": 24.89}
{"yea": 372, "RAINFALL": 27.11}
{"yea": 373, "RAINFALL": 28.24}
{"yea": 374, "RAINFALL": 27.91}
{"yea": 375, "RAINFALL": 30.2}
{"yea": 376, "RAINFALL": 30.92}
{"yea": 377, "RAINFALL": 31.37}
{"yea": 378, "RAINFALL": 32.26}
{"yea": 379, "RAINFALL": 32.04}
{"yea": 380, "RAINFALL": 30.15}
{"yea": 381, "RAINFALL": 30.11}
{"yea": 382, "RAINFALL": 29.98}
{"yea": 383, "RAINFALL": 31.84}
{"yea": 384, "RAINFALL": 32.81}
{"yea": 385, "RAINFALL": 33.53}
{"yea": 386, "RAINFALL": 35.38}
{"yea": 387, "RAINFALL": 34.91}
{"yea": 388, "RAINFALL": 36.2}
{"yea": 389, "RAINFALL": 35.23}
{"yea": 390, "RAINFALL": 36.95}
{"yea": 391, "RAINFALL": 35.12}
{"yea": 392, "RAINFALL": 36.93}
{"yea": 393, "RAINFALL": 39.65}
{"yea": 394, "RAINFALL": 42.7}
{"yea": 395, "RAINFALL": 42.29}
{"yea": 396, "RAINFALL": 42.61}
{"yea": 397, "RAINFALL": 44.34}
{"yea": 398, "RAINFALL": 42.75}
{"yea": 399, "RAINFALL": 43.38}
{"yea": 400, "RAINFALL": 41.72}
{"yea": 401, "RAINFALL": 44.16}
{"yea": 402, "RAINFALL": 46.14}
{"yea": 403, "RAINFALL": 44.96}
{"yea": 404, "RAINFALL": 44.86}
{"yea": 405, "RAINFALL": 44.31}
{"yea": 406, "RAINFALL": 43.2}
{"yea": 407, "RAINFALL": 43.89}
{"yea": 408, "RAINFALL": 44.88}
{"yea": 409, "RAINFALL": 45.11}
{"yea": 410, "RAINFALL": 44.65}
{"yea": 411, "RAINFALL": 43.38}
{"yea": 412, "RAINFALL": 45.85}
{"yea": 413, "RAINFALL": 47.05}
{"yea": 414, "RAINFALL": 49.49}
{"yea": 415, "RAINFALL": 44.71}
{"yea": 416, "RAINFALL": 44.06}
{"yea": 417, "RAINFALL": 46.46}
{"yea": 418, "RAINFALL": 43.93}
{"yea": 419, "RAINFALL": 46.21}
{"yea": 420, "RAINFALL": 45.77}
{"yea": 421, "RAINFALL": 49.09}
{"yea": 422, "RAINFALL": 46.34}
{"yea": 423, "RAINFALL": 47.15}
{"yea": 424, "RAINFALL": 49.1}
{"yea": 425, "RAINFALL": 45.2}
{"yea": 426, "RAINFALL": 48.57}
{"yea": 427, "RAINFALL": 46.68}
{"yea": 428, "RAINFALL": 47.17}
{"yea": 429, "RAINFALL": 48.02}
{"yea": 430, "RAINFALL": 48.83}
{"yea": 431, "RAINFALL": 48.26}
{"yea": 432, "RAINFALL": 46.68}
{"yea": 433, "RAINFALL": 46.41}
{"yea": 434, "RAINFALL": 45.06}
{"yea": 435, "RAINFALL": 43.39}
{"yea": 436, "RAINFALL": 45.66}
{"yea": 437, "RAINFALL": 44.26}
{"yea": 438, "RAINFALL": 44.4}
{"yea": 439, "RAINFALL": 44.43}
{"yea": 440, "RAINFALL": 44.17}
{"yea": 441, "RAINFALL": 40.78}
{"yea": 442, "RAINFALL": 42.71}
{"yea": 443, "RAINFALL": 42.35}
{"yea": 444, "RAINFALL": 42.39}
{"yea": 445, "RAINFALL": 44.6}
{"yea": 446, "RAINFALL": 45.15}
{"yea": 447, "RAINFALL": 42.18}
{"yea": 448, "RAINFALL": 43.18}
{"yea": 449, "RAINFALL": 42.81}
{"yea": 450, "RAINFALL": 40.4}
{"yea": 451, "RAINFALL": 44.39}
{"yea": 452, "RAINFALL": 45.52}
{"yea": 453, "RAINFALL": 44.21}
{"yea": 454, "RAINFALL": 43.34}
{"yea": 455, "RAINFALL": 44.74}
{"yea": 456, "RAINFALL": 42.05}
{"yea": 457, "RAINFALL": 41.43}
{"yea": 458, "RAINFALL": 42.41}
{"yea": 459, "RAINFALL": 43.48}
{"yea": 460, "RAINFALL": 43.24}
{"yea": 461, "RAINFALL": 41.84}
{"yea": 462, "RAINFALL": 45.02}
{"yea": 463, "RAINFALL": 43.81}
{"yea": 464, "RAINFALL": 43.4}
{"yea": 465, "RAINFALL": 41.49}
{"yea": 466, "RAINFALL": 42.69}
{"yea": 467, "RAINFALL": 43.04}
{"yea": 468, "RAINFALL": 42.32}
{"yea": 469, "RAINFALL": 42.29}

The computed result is 2.84 yr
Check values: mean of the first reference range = 27.8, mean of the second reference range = 46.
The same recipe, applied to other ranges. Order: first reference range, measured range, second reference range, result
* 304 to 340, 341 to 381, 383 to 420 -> 9.56 yr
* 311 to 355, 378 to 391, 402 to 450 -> 1.65 yr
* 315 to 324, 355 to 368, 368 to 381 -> 1.76 yr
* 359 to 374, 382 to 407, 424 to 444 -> -4.55 yr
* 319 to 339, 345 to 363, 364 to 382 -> 1.27 yr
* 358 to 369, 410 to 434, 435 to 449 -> -4.92 yr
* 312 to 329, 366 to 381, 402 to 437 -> 4.21 yr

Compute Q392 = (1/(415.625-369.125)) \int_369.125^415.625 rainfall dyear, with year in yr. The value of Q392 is 37.8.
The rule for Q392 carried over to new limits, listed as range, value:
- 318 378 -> 27.9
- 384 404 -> 39.9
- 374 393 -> 33.1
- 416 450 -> 45.3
